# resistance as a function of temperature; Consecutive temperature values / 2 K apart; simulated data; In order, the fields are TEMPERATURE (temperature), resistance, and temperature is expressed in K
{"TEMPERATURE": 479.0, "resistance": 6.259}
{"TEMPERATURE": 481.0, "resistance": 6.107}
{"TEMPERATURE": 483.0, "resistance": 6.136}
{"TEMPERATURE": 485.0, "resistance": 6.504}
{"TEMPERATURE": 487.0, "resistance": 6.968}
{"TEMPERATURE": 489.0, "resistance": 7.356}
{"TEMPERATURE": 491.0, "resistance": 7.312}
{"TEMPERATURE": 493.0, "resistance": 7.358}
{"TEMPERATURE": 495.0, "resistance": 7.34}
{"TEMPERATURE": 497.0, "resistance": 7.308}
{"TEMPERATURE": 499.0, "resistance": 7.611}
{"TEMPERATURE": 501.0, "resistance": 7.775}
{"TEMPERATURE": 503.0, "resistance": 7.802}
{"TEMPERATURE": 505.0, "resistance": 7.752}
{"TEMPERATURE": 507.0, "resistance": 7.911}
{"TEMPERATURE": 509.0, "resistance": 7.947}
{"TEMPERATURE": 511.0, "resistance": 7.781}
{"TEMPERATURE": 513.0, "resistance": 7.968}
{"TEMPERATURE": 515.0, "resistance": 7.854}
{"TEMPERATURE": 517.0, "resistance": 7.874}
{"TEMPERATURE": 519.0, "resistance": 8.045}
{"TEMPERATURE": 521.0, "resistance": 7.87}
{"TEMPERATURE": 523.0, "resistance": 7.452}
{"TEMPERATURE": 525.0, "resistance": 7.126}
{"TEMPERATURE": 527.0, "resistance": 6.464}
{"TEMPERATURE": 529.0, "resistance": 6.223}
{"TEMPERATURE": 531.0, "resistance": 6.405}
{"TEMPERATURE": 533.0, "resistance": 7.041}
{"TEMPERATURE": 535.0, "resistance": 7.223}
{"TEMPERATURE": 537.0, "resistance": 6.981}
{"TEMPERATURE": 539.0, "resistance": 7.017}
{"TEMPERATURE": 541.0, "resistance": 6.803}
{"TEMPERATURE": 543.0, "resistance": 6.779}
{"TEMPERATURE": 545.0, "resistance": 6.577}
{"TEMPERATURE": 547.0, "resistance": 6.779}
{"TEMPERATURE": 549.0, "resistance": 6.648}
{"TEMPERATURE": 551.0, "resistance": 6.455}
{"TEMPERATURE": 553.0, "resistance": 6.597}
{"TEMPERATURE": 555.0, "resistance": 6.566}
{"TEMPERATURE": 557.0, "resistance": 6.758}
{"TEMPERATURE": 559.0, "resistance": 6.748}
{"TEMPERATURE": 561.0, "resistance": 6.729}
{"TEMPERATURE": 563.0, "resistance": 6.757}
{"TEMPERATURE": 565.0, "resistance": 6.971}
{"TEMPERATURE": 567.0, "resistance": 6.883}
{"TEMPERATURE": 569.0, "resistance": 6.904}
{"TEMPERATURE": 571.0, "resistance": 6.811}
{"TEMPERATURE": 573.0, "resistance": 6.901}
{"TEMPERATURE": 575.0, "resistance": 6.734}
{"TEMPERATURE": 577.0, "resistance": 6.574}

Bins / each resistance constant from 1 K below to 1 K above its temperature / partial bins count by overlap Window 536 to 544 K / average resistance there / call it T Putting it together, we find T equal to 6.9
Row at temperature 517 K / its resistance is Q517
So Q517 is 7.874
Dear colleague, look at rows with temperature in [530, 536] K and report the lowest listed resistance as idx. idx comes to 6.405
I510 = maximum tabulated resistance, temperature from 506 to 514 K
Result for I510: 7.968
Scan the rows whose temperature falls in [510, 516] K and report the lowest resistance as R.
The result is 7.781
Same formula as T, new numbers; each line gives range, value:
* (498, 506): 7.73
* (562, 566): 6.86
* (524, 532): 6.55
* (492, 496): 7.35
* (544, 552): 6.61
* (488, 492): 7.33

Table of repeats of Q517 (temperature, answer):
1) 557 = 6.758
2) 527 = 6.464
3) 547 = 6.779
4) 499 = 7.611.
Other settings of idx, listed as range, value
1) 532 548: 6.577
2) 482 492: 6.136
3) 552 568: 6.566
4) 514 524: 7.452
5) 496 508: 7.308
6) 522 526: 7.126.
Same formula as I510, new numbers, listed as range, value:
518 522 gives 8.045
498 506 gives 7.802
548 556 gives 6.648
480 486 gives 6.504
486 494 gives 7.358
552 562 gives 6.758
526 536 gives 7.223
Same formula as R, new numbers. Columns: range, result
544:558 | 6.455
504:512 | 7.752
